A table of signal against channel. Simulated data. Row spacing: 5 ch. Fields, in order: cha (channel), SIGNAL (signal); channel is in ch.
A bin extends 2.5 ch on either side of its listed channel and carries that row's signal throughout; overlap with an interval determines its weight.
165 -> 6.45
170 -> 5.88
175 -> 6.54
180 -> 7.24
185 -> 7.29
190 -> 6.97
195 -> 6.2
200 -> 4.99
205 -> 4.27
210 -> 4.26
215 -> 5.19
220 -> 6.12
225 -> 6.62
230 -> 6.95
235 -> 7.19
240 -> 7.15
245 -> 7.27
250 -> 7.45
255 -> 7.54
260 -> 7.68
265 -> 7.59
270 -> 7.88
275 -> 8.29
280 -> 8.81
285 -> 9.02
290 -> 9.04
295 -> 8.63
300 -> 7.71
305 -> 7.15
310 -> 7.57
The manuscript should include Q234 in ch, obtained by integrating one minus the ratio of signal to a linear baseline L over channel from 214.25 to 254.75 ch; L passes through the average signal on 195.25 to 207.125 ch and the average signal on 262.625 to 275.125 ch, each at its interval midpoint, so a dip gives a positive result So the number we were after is -3.0 ch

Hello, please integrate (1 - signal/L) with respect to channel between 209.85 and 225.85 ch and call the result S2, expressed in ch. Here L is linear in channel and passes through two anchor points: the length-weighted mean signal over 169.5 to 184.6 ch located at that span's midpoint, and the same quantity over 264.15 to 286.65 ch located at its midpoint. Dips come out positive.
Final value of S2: 3.9 ch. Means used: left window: 6.74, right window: 8.34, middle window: 5.63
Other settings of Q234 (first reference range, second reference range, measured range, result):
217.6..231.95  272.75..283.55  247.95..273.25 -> 0.87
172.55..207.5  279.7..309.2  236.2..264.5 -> 0.03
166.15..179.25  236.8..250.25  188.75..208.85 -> 3.76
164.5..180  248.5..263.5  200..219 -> 5.99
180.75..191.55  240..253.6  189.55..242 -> 9.46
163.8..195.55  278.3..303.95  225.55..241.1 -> 1.14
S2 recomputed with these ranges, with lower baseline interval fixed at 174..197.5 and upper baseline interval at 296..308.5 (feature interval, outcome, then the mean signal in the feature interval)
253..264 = -0.4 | 7.61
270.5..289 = -3.0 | 8.64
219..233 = 1.0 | 6.63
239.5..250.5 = -0.1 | 7.29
